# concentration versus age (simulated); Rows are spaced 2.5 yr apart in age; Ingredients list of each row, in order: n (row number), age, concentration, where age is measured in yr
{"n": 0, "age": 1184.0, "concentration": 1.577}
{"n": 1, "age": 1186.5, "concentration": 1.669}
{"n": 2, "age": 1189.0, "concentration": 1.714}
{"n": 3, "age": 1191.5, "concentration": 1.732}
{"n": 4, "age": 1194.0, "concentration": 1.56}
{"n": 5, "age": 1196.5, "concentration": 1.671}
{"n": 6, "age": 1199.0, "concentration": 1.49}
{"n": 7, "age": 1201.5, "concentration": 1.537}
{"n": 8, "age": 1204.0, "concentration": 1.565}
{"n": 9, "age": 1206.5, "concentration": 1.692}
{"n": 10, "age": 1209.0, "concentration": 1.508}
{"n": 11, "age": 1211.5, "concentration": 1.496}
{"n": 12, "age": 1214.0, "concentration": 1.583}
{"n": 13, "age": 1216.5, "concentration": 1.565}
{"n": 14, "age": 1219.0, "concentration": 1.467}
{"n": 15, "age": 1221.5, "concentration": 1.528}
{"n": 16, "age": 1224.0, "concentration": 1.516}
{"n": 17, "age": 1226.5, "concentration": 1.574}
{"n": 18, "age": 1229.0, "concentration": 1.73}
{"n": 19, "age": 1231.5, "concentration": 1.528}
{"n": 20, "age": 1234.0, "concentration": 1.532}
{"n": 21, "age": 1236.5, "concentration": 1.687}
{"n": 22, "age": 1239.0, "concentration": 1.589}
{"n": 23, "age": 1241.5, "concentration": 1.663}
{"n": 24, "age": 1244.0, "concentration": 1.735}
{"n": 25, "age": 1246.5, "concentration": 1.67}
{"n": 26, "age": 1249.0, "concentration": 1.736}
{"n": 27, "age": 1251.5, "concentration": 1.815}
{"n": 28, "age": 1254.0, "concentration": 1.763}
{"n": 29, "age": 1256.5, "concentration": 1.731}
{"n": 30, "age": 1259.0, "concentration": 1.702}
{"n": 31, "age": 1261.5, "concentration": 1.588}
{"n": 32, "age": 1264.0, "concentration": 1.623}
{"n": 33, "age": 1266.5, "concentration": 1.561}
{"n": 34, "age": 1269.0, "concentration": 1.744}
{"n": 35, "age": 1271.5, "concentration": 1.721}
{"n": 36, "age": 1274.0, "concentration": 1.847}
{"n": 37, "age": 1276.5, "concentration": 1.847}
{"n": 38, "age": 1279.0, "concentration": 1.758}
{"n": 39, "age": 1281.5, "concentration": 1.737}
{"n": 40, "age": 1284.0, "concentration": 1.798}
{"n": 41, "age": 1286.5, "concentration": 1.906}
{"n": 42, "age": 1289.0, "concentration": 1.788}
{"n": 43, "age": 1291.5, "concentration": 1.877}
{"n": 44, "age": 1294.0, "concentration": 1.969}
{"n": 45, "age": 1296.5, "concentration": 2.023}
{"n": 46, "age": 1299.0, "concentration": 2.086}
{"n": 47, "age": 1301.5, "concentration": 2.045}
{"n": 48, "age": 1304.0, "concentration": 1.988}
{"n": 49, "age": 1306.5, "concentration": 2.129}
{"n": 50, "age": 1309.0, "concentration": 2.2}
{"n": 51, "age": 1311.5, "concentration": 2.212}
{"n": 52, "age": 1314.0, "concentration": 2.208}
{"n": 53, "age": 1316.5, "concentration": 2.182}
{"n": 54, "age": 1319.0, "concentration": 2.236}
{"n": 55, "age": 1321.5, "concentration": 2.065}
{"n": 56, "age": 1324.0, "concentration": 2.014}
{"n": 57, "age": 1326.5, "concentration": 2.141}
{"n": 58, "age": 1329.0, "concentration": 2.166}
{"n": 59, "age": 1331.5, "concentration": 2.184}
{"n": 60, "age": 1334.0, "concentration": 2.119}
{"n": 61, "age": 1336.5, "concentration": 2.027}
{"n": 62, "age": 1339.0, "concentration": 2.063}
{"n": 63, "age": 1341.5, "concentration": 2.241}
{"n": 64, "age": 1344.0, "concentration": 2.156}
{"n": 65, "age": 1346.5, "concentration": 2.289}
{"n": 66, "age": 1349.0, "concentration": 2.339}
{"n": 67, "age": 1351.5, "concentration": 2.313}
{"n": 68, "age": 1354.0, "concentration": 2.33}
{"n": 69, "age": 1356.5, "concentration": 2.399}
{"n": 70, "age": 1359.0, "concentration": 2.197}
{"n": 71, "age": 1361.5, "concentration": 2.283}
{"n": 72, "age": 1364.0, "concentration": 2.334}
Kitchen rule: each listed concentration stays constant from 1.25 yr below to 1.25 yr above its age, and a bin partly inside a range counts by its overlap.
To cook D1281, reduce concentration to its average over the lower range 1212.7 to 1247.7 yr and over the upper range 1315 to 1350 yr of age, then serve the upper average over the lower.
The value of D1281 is 1.35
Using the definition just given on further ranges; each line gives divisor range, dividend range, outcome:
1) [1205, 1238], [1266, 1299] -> 1.17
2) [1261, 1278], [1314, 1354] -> 1.27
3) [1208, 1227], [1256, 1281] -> 1.12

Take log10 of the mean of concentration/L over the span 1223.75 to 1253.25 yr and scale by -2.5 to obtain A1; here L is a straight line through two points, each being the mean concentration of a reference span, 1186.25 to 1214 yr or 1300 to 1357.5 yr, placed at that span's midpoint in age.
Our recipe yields 0.07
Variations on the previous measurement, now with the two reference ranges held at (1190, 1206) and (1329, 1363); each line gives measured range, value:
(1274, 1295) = 0.07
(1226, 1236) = 0.09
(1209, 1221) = 0.10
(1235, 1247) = 0.07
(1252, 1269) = 0.12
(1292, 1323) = -0.02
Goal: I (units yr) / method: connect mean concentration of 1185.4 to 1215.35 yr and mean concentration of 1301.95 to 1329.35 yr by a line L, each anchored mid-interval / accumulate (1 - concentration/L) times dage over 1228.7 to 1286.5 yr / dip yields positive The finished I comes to 5.01 yr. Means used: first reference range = 1.6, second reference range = 2.14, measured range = 1.7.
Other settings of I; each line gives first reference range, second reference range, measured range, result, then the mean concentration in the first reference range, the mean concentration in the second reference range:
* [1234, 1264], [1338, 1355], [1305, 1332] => -0.9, 1.69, 2.25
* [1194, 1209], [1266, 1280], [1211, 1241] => 1.3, 1.58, 1.76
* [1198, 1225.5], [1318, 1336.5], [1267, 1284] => 0.9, 1.54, 2.12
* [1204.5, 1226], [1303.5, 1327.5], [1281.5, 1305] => 0.9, 1.55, 2.14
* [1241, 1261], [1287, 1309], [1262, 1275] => 1.0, 1.72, 2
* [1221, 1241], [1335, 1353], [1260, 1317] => 0.2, 1.59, 2.2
